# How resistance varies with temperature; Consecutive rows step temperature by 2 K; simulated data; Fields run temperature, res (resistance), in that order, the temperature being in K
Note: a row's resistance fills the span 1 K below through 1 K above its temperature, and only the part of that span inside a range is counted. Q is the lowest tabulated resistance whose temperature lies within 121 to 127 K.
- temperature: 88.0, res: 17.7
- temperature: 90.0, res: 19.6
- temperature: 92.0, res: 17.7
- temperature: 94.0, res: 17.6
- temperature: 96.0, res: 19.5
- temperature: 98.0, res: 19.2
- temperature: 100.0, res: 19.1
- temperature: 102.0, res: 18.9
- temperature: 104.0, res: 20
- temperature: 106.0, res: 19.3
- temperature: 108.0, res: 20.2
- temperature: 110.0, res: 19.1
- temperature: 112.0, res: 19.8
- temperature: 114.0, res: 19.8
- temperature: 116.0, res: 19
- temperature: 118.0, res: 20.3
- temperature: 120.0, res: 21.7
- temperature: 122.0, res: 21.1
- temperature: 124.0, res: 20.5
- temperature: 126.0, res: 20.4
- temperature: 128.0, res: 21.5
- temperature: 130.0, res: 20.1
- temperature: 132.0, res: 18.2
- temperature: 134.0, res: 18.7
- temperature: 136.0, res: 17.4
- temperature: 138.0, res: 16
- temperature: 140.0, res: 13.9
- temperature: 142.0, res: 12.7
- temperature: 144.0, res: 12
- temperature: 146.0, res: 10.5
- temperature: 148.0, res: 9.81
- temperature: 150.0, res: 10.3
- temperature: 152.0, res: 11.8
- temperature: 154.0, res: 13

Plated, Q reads 20.4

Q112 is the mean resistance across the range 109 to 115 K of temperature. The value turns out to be 19.6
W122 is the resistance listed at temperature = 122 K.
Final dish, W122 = 21.1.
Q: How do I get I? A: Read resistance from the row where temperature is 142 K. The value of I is 12.7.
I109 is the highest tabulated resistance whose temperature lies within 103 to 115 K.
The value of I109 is 20.2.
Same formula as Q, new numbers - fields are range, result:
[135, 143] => 12.7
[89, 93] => 17.7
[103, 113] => 19.1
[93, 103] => 17.6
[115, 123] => 19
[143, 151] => 9.81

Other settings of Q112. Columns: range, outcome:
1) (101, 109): 19.6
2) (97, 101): 19.1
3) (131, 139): 17.6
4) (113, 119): 19.7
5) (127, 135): 19.6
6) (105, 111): 19.5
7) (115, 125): 20.5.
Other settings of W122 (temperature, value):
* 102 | 18.9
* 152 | 11.8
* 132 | 18.2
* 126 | 20.4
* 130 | 20.1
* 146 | 10.5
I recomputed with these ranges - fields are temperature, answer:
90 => 19.6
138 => 16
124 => 20.5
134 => 18.7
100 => 19.1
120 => 21.7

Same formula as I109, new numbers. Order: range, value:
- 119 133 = 21.7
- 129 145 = 20.1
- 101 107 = 20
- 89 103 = 19.6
